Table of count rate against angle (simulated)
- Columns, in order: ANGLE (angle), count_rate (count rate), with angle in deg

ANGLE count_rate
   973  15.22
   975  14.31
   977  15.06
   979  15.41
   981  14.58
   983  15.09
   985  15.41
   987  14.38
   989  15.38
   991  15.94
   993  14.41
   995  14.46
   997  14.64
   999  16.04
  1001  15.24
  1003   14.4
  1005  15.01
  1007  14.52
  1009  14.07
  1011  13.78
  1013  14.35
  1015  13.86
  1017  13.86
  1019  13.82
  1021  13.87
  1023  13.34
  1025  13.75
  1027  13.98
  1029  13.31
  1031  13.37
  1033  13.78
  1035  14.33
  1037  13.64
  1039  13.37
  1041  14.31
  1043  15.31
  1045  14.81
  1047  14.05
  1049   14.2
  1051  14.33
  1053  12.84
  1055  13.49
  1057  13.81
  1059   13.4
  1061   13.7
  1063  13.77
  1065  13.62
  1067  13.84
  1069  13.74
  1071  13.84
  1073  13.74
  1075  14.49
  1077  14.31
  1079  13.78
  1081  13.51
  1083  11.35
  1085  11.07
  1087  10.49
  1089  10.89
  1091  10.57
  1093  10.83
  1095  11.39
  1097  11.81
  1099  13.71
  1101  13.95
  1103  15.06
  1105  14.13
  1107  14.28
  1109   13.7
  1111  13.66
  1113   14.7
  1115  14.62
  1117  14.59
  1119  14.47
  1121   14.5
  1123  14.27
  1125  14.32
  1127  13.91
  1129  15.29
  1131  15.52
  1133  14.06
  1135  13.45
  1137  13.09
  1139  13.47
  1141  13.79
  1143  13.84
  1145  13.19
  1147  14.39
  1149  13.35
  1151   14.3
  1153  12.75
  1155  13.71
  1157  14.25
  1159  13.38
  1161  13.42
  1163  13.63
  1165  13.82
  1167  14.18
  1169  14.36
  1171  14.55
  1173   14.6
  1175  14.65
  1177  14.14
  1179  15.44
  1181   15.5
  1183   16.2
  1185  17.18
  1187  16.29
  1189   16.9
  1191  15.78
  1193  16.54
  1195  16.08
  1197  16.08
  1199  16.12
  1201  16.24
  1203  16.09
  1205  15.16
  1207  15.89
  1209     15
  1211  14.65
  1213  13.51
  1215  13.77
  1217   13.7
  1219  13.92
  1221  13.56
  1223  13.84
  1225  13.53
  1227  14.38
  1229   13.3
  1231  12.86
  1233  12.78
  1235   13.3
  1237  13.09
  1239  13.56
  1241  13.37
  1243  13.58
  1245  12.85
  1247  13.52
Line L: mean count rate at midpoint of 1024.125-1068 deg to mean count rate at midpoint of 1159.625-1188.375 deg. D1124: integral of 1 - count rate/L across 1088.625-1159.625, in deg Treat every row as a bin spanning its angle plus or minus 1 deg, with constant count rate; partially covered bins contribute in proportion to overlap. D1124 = 4.0 deg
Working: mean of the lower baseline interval 13.9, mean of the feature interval 13.7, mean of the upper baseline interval 14.9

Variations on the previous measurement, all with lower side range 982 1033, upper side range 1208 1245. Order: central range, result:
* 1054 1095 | 3.74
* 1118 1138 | -0.45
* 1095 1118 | 0.24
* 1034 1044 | 0.07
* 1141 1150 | 0.14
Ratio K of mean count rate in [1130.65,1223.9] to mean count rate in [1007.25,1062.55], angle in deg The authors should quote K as 1.05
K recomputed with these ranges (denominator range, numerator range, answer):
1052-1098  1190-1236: 1.14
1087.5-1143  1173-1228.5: 1.11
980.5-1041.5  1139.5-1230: 1.02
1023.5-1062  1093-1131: 1.01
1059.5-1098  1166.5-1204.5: 1.23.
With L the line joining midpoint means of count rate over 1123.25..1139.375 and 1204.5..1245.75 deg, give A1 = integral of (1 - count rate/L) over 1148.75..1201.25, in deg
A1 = -3.6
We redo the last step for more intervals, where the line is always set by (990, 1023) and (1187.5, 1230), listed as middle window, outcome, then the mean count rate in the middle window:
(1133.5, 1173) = 2.9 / 13.8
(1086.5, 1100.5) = 3.0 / 11.5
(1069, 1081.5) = 0.6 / 13.9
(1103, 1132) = 0.6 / 14.4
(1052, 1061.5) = 0.8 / 13.4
